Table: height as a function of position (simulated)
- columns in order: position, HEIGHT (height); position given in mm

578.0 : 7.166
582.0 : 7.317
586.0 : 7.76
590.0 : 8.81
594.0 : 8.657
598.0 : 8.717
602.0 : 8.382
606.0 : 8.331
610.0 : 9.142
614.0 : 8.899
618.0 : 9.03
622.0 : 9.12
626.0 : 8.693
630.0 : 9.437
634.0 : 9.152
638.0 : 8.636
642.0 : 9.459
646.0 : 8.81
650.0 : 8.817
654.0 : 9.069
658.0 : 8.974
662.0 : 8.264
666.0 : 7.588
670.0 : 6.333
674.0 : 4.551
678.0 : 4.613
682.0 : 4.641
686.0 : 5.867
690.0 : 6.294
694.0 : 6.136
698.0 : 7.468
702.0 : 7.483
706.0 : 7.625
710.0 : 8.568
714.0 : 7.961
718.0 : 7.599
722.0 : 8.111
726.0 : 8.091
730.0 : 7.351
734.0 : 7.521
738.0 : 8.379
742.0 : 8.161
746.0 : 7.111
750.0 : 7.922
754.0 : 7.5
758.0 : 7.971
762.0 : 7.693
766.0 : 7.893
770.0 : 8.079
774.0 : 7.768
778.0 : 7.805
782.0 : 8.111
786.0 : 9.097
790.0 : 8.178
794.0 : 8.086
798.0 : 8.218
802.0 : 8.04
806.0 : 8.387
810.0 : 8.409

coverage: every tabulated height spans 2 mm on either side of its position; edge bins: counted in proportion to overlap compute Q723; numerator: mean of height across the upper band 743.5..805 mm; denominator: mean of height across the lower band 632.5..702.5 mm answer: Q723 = 1.1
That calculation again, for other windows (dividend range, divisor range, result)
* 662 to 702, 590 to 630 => 0.70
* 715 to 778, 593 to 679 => 0.94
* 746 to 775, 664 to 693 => 1.36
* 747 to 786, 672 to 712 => 1.25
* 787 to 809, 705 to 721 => 1.03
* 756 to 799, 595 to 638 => 0.91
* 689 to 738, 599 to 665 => 0.85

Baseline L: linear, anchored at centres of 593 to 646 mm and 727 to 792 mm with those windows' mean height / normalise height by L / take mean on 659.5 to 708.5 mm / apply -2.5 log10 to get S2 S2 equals 0.29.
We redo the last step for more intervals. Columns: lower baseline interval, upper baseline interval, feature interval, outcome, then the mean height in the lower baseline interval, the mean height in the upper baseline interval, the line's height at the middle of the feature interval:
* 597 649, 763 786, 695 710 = 0.12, 8.91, 8.02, 8.44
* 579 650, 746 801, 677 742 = 0.15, 8.71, 7.99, 8.28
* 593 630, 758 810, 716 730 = 0.07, 8.81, 8.12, 8.36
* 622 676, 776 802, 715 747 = 0.06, 8.32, 8.23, 8.27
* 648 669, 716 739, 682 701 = 0.28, 8.44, 7.82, 8.14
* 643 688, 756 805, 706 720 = -0.07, 7.1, 8.08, 7.51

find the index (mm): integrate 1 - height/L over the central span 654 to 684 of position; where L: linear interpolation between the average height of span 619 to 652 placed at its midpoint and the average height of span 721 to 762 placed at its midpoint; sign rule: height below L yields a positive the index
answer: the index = 7.1 mm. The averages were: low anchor 9.02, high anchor 7.8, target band 6.6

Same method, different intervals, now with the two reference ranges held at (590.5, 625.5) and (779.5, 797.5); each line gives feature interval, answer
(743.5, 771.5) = 2.2 mm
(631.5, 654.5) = -0.8 mm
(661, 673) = 2.2 mm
